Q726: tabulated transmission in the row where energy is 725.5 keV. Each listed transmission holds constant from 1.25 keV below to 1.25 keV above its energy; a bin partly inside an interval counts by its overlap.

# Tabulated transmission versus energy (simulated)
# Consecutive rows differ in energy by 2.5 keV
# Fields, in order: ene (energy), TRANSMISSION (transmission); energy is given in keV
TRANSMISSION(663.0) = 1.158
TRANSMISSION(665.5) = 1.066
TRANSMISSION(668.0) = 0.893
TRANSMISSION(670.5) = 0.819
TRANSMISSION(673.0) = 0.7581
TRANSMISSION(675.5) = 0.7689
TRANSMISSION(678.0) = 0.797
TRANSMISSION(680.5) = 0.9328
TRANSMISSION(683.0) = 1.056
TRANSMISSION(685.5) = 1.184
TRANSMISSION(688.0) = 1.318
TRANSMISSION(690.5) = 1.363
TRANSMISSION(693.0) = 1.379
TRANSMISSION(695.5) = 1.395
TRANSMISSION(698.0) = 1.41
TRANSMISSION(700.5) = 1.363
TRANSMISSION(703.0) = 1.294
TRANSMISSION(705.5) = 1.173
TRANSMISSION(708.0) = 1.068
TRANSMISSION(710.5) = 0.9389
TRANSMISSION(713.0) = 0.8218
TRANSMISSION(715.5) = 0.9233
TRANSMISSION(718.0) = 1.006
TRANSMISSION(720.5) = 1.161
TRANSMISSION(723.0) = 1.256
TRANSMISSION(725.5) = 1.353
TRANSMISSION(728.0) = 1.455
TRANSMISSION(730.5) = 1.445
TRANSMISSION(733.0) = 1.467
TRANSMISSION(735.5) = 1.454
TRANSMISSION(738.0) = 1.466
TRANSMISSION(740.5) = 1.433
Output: 1.353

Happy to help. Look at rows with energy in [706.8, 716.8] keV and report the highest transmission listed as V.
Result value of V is 1.068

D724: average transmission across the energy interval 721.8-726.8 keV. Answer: 1.31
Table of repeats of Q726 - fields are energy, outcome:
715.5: 0.9233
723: 1.256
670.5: 0.819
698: 1.41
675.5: 0.7689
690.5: 1.363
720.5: 1.161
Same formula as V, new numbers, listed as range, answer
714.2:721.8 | 1.161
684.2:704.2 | 1.41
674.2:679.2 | 0.797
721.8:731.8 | 1.455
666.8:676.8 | 0.893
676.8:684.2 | 1.056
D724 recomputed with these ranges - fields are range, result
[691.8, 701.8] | 1.39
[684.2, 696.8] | 1.33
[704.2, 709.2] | 1.12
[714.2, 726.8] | 1.14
